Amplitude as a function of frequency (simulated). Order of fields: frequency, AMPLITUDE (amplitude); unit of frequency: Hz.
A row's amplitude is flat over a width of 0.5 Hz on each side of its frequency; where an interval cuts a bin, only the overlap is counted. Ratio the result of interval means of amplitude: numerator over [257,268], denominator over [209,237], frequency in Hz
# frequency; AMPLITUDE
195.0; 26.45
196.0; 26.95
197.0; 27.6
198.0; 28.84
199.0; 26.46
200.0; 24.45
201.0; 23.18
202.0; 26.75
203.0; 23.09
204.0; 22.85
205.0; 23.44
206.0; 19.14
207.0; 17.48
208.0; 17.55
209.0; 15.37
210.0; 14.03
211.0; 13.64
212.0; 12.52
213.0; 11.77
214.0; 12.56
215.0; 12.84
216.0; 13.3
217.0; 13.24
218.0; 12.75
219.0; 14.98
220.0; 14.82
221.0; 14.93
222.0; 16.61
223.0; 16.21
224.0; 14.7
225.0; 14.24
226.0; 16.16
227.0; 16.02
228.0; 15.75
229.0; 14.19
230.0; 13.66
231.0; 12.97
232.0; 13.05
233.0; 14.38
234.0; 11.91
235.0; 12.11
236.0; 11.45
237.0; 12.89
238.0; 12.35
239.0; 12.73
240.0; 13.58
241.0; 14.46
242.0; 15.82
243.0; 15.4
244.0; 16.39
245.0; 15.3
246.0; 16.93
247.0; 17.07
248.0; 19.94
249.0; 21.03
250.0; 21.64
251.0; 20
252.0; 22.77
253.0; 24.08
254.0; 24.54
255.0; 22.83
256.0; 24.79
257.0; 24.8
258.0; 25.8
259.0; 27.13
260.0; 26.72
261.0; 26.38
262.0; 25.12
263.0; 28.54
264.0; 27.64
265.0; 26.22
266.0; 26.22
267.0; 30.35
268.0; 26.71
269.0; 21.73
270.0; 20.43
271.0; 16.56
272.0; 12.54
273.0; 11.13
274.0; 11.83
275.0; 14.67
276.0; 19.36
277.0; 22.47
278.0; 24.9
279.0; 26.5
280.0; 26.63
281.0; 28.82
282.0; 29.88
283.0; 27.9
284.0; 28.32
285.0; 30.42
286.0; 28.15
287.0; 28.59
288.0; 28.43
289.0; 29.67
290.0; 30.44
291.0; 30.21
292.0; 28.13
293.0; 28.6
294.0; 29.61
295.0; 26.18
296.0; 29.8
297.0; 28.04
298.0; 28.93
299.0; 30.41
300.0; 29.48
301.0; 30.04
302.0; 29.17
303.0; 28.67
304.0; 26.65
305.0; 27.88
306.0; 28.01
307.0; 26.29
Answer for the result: 1.94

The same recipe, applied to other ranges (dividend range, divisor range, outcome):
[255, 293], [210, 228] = 1.76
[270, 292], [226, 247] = 1.70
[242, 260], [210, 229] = 1.49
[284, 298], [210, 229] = 2.03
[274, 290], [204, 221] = 1.71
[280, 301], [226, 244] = 2.09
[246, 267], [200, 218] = 1.40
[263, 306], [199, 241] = 1.65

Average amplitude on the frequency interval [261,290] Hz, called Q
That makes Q 24.4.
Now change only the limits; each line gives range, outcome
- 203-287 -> 19.1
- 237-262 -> 20.1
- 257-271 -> 25.7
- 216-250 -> 14.9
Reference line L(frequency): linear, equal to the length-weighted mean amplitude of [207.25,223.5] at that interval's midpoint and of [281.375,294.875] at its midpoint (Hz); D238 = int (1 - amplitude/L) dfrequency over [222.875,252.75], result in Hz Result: 5.2 Hz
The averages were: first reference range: 14.2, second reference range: 29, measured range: 15.6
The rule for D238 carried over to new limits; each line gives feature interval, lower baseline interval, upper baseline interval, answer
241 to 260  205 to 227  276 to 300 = 0.46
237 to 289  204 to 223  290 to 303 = 3.20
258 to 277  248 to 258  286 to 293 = 2.18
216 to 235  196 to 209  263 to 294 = 7.49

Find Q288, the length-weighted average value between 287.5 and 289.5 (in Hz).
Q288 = 29.1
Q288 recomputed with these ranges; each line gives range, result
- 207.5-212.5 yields 14.6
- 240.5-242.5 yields 15.1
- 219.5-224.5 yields 15.5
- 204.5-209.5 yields 18.6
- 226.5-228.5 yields 15.9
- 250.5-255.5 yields 22.8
